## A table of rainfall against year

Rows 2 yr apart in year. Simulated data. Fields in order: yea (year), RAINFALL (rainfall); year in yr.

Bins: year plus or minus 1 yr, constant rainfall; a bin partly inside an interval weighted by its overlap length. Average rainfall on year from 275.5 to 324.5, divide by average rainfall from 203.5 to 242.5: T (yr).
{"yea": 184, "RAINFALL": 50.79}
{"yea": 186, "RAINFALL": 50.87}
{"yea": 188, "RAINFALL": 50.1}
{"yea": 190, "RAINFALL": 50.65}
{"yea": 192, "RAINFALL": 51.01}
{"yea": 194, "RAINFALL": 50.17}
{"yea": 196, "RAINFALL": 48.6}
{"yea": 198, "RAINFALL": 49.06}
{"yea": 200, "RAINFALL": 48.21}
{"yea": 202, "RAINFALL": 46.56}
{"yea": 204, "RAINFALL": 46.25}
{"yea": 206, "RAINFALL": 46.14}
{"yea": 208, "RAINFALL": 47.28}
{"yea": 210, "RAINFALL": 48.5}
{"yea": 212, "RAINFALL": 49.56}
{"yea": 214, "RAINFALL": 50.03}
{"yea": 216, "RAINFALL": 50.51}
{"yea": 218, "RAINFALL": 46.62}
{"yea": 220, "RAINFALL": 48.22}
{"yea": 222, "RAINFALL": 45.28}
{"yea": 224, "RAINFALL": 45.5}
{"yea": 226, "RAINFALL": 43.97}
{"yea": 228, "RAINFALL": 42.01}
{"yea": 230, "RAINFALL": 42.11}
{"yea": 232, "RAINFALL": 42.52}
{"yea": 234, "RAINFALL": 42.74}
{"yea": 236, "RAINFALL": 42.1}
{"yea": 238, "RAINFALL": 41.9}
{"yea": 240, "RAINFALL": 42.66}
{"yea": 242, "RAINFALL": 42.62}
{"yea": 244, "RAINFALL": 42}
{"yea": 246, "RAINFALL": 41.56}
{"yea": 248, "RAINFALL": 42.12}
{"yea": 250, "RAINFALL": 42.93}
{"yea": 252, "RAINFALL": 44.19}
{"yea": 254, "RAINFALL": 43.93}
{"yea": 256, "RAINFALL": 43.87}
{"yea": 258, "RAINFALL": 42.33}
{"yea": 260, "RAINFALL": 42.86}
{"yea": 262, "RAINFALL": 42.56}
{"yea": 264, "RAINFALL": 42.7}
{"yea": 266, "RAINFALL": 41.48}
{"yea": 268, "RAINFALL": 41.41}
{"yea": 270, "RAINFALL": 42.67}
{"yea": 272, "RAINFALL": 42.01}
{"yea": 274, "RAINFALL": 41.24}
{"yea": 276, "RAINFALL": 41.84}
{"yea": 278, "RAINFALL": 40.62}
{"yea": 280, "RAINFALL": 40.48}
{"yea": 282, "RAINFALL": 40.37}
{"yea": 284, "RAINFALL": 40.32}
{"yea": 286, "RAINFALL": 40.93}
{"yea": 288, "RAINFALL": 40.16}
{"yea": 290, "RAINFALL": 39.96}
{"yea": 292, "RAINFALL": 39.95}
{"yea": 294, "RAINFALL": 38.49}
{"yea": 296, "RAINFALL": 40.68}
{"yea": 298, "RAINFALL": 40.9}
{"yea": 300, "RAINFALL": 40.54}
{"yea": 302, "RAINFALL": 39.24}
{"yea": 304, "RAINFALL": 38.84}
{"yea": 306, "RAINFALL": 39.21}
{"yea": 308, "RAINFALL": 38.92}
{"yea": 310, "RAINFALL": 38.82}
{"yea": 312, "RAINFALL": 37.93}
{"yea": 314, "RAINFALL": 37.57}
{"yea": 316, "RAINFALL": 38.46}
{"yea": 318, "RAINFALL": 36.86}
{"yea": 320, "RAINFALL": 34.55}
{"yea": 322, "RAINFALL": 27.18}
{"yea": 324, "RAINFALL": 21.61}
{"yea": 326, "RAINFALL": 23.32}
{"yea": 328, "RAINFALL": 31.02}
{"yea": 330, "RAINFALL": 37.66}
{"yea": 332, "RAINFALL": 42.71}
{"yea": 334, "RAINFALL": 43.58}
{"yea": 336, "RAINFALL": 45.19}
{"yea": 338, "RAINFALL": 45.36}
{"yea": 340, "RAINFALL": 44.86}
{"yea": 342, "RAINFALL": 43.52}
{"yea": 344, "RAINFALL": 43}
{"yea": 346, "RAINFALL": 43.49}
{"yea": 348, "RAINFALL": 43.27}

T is 0.84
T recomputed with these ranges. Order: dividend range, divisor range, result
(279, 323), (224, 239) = 0.91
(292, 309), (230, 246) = 0.94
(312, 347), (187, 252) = 0.82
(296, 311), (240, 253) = 0.93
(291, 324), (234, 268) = 0.88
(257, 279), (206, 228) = 0.89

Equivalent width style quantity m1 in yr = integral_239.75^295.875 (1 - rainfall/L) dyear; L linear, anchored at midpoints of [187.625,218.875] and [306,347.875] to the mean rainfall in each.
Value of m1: 1.8 yr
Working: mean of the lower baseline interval 48.7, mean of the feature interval 41.7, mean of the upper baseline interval 37.9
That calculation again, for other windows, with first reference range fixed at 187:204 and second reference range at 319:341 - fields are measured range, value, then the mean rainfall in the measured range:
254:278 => 0.01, 42.3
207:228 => -0.13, 47.3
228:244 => 1.01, 42.3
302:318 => -0.19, 38.5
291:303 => -0.21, 40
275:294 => 0.04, 40.4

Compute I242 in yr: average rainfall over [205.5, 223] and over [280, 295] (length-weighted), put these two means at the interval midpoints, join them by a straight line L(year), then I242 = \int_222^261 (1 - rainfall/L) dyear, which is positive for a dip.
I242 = 1.9 yr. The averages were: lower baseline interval 48.1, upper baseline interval 40.1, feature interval 42.9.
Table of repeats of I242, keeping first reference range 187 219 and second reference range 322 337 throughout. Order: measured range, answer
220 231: 0.5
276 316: -1.5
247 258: 0.0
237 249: 0.6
